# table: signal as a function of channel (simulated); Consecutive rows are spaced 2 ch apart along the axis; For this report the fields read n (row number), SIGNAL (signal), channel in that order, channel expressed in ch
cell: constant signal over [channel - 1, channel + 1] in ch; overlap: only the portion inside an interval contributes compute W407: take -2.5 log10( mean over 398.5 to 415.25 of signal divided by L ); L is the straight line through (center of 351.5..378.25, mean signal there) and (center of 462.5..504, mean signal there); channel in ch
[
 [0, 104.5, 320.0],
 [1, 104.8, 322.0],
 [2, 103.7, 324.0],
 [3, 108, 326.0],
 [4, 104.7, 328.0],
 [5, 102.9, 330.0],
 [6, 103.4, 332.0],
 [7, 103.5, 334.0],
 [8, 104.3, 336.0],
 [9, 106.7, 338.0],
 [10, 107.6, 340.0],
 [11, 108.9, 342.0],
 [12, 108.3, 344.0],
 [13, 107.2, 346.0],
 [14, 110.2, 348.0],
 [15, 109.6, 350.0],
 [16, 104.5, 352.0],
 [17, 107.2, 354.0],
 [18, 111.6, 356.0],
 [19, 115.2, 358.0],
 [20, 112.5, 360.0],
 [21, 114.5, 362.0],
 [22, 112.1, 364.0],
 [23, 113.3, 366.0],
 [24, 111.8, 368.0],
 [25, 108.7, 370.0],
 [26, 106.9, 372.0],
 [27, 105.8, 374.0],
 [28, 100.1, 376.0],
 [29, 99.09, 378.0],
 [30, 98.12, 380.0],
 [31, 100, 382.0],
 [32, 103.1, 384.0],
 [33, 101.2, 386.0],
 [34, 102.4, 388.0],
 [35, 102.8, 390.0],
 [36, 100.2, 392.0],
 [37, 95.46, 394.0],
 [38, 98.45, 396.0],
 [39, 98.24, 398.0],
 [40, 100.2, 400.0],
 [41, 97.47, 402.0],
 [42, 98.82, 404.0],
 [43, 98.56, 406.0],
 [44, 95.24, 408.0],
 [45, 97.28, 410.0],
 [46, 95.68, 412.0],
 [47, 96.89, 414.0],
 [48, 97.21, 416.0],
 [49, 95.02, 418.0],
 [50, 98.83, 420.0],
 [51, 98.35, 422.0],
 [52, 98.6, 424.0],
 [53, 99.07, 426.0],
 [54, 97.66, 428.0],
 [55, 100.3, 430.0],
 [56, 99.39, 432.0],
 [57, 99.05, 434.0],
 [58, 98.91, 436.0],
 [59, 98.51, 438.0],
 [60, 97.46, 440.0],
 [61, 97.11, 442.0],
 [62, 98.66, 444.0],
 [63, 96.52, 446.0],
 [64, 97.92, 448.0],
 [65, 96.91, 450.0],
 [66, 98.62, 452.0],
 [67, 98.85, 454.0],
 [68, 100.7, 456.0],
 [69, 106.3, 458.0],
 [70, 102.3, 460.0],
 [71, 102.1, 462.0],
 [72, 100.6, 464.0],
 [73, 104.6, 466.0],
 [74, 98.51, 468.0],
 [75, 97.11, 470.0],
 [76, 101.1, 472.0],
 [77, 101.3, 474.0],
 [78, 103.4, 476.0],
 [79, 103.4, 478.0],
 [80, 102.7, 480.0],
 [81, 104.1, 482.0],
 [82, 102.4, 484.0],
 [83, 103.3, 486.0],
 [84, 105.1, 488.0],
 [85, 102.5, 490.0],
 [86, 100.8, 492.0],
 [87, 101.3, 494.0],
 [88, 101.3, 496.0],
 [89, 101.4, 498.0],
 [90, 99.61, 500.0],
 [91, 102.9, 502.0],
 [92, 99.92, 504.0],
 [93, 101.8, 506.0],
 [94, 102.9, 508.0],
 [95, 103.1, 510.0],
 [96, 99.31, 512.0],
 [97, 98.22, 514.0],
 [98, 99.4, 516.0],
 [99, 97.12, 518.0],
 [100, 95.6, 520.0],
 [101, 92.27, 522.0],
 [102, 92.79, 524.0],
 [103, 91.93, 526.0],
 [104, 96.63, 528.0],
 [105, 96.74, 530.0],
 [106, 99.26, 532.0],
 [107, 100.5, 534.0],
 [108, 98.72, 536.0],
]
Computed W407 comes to 0.10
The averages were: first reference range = 109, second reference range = 102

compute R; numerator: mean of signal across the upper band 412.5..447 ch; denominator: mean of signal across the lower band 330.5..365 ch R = 0.9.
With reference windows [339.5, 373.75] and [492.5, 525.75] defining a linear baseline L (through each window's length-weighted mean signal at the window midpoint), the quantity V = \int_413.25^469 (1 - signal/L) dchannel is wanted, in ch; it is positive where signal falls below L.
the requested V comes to 2.6 ch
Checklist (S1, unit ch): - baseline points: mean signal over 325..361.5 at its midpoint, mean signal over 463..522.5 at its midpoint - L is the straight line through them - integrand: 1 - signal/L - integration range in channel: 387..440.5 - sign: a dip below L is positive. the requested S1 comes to 3.1 ch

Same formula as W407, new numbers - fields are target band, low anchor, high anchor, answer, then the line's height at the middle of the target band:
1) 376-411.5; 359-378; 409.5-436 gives 0.05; 104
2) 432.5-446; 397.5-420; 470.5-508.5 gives 0.01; 99.2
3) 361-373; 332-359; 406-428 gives -0.07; 105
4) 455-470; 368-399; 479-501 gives 0.00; 102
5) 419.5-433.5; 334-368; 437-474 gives 0.04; 102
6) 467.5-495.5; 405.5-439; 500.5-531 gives -0.04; 98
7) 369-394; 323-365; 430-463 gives 0.03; 105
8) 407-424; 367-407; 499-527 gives 0.04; 101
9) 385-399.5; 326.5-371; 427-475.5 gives 0.05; 105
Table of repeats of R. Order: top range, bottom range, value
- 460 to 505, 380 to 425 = 1.03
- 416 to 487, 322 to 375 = 0.92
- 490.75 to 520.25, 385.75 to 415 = 1.02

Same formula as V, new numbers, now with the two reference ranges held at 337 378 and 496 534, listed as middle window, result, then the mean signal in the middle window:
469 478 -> 0.0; 101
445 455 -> 0.5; 97.8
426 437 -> 0.5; 99.1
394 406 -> 0.9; 98.4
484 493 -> -0.2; 103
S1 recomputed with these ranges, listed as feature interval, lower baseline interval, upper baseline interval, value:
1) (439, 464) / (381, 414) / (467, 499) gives 0.3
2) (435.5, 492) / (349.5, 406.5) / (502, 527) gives -0.2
